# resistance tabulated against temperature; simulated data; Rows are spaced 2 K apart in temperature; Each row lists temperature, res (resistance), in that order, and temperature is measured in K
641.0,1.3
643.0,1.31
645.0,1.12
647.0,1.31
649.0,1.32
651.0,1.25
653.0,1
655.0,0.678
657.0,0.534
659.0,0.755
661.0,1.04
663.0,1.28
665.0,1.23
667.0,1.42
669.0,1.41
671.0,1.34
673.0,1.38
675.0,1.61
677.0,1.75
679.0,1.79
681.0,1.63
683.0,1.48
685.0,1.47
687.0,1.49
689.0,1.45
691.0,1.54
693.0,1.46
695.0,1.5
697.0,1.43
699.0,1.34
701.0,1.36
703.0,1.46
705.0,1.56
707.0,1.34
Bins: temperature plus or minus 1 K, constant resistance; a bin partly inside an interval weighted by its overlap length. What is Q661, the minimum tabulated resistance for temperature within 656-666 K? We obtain 0.534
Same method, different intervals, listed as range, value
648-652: 1.25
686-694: 1.45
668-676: 1.34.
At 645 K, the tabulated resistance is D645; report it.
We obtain 1.12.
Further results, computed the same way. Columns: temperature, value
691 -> 1.54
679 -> 1.79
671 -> 1.34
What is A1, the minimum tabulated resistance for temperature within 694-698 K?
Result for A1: 1.43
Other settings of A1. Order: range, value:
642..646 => 1.12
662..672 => 1.23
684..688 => 1.47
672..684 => 1.38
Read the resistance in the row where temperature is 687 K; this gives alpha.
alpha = 1.49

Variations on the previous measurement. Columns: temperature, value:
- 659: 0.755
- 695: 1.5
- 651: 1.25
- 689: 1.45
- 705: 1.56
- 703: 1.46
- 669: 1.41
